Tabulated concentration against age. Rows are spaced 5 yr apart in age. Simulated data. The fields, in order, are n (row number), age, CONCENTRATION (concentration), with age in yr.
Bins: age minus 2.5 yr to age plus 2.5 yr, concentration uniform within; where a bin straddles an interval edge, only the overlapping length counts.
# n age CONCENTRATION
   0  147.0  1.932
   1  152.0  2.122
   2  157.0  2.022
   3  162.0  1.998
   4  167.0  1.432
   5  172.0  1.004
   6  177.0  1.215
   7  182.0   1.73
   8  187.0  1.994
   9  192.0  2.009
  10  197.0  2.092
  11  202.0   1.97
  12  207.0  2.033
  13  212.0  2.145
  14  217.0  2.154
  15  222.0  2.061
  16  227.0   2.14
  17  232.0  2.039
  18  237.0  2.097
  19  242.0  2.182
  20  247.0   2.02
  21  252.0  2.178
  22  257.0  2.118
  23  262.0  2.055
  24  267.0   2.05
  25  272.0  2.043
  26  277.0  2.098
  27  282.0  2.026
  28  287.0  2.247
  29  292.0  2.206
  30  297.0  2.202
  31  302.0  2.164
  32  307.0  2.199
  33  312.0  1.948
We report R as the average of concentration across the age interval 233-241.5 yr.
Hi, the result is 2.11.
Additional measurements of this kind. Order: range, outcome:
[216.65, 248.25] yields 2.1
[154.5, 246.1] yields 1.91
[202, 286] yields 2.09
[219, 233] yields 2.09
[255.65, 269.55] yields 2.07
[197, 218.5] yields 2.07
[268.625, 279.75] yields 2.07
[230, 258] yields 2.11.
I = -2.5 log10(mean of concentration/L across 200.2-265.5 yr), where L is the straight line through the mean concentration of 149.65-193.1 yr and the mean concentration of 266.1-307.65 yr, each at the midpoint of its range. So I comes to -0.08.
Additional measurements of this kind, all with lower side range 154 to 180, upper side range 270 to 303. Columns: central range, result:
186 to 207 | -0.19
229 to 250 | -0.10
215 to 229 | -0.16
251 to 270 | -0.04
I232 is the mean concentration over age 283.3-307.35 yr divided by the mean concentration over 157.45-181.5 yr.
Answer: 1.47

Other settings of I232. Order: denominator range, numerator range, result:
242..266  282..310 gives 1.04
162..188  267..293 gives 1.41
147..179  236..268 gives 1.26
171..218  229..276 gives 1.13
